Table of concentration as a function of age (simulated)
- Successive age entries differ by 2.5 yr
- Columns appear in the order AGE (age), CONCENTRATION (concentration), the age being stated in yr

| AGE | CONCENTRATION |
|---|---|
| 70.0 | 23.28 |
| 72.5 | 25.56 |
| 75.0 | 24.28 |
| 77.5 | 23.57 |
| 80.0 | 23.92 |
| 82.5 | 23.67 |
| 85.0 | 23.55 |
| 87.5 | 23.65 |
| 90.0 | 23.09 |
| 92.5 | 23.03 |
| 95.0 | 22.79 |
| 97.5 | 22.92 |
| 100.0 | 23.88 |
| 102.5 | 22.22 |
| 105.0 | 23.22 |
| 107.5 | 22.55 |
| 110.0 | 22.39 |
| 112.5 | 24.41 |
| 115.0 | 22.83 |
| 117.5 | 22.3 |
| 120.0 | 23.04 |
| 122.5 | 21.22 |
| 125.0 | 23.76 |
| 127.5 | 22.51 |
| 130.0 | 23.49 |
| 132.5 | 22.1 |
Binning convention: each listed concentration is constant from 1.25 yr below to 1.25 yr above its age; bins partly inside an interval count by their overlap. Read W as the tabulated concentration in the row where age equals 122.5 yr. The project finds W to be 21.22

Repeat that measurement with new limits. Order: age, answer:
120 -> 23.04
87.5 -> 23.65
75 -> 24.28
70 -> 23.28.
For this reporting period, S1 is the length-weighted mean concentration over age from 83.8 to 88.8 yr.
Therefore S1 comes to 23.6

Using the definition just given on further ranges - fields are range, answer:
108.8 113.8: 23.4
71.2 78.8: 24.5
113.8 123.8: 22.4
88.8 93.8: 23.1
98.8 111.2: 22.8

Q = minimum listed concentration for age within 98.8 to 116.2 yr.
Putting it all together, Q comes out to 22.22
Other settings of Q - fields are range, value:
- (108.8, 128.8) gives 21.22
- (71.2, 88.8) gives 23.55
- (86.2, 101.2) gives 22.79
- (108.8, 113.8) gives 22.39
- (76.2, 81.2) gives 23.57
